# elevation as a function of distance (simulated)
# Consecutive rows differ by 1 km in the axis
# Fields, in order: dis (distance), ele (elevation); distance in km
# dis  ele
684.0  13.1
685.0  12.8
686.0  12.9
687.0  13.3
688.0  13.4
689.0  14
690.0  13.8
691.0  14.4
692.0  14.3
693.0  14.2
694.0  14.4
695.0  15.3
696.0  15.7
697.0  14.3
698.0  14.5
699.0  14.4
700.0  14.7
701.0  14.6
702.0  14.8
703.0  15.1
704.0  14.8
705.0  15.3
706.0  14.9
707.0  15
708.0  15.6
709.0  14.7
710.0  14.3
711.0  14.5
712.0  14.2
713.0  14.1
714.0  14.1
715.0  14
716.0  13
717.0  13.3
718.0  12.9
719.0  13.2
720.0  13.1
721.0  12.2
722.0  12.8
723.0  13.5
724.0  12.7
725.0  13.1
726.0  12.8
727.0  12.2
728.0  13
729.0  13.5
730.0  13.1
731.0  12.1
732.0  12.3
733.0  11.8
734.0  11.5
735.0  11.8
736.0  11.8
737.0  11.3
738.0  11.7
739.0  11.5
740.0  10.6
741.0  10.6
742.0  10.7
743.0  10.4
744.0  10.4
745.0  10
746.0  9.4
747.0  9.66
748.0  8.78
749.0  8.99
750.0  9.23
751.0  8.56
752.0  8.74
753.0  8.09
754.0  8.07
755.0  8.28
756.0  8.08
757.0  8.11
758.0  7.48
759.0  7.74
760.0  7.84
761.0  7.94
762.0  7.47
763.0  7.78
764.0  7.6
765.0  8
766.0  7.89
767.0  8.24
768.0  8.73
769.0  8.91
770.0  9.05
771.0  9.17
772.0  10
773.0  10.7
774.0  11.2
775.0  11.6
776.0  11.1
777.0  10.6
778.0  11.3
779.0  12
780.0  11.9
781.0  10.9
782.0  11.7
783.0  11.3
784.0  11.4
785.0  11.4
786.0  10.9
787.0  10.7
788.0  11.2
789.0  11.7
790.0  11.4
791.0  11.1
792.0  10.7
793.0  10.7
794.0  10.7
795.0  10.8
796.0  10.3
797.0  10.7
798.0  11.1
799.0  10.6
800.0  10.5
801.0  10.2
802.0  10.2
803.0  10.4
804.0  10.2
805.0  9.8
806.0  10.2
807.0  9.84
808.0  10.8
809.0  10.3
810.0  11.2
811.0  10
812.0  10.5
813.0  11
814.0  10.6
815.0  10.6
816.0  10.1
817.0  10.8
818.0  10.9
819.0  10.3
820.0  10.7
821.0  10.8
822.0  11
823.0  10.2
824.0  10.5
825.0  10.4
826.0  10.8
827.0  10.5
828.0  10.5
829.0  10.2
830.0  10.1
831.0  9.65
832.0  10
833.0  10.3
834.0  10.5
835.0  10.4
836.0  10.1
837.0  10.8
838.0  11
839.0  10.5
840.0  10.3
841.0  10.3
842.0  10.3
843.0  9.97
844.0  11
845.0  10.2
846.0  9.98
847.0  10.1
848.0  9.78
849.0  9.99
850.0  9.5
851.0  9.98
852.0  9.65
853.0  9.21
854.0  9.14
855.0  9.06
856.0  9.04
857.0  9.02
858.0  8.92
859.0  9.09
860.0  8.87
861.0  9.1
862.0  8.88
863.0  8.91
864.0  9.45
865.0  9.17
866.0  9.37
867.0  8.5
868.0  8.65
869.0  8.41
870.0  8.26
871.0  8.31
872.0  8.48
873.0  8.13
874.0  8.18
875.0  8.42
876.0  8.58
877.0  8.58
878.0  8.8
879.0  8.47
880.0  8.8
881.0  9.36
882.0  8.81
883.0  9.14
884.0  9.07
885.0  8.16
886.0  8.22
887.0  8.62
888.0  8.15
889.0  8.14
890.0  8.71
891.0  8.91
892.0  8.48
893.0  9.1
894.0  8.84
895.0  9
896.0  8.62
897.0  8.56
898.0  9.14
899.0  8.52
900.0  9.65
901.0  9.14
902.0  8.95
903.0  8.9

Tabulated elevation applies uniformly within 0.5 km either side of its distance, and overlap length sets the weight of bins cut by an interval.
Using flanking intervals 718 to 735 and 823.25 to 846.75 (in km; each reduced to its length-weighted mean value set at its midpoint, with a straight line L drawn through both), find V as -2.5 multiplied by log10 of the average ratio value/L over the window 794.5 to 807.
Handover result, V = 0.07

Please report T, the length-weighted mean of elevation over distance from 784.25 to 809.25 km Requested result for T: 10.7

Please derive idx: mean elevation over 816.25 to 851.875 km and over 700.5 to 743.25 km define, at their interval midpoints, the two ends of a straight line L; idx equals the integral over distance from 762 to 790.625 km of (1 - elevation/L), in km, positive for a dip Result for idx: 3.6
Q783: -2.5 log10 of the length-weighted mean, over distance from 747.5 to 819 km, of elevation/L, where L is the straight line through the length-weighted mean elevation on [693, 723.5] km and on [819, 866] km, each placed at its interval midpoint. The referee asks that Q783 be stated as 0.18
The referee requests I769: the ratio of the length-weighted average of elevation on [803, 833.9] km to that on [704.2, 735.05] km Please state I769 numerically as 0.78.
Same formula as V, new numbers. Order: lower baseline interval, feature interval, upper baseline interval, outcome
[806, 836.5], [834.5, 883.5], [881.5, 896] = 0.02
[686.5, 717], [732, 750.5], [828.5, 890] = 0.23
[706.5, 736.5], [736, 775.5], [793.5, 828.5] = 0.30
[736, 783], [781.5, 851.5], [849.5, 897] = -0.15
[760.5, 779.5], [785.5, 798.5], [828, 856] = -0.14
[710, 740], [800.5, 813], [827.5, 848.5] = 0.07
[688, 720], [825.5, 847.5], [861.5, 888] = -0.04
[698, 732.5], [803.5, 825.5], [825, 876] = 0.02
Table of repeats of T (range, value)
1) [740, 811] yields 9.91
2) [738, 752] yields 9.93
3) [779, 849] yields 10.6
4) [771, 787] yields 11.1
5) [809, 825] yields 10.6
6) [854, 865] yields 9.04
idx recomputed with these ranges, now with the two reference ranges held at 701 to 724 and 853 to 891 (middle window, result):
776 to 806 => 1.4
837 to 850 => -0.8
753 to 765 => 4.4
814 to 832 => -0.2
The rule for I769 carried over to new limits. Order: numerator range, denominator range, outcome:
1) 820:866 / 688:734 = 0.72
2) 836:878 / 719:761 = 0.88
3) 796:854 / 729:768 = 1.08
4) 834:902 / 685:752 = 0.71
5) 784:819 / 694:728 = 0.76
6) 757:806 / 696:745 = 0.77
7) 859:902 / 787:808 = 0.82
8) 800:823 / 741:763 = 1.19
